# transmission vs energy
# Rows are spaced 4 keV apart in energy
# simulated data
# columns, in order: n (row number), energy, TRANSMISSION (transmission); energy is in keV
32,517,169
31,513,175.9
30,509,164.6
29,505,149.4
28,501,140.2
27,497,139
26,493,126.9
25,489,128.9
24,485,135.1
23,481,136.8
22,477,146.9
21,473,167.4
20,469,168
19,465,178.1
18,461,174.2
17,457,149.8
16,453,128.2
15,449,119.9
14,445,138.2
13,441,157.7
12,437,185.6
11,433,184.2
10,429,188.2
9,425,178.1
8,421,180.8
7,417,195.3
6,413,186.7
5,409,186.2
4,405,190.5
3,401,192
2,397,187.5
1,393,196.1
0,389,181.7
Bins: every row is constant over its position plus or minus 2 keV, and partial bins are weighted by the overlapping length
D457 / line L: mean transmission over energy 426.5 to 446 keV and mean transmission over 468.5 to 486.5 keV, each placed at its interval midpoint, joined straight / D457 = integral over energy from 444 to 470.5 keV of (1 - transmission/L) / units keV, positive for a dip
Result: 1.5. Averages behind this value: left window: 173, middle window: 151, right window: 150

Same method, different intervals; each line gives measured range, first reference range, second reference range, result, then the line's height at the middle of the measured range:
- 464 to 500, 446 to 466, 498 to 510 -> 0.6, 149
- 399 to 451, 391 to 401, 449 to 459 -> -3.8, 164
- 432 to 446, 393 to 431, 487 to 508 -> 0.4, 172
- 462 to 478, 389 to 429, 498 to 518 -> 0.3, 170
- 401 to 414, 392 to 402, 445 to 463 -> -0.4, 182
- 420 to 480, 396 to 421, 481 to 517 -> 2.5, 169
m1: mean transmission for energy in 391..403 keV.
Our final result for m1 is 192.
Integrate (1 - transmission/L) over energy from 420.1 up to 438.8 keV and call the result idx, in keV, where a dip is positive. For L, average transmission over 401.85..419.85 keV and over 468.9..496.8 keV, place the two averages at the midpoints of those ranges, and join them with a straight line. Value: -0.7 keV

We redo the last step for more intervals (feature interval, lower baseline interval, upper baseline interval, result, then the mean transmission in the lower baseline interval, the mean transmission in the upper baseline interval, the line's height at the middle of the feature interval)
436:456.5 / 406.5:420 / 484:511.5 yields 3.2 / 189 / 141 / 170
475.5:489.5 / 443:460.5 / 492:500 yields -0.2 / 137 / 135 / 135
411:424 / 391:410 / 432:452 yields -0.8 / 191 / 154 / 176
